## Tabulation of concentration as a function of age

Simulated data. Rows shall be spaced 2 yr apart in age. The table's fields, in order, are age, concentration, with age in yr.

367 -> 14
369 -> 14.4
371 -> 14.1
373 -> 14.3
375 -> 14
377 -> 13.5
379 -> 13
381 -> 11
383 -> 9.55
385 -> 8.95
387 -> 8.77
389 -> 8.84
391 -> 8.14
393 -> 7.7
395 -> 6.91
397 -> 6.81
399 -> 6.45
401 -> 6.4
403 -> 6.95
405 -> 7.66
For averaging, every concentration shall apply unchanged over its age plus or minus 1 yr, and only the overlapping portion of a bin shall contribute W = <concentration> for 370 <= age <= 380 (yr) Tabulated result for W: 13.8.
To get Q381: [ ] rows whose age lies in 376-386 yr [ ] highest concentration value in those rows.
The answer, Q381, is 13.5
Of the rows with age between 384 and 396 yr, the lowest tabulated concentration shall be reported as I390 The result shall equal 6.91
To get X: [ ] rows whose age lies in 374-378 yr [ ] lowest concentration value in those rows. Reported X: 13.5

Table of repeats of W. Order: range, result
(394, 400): 6.72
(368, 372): 14.2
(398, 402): 6.43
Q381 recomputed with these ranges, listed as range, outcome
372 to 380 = 14.3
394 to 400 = 6.91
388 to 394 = 8.84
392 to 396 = 7.7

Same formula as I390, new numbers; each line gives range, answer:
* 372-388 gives 8.77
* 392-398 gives 6.81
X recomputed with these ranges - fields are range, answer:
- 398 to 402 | 6.4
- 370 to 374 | 14.1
